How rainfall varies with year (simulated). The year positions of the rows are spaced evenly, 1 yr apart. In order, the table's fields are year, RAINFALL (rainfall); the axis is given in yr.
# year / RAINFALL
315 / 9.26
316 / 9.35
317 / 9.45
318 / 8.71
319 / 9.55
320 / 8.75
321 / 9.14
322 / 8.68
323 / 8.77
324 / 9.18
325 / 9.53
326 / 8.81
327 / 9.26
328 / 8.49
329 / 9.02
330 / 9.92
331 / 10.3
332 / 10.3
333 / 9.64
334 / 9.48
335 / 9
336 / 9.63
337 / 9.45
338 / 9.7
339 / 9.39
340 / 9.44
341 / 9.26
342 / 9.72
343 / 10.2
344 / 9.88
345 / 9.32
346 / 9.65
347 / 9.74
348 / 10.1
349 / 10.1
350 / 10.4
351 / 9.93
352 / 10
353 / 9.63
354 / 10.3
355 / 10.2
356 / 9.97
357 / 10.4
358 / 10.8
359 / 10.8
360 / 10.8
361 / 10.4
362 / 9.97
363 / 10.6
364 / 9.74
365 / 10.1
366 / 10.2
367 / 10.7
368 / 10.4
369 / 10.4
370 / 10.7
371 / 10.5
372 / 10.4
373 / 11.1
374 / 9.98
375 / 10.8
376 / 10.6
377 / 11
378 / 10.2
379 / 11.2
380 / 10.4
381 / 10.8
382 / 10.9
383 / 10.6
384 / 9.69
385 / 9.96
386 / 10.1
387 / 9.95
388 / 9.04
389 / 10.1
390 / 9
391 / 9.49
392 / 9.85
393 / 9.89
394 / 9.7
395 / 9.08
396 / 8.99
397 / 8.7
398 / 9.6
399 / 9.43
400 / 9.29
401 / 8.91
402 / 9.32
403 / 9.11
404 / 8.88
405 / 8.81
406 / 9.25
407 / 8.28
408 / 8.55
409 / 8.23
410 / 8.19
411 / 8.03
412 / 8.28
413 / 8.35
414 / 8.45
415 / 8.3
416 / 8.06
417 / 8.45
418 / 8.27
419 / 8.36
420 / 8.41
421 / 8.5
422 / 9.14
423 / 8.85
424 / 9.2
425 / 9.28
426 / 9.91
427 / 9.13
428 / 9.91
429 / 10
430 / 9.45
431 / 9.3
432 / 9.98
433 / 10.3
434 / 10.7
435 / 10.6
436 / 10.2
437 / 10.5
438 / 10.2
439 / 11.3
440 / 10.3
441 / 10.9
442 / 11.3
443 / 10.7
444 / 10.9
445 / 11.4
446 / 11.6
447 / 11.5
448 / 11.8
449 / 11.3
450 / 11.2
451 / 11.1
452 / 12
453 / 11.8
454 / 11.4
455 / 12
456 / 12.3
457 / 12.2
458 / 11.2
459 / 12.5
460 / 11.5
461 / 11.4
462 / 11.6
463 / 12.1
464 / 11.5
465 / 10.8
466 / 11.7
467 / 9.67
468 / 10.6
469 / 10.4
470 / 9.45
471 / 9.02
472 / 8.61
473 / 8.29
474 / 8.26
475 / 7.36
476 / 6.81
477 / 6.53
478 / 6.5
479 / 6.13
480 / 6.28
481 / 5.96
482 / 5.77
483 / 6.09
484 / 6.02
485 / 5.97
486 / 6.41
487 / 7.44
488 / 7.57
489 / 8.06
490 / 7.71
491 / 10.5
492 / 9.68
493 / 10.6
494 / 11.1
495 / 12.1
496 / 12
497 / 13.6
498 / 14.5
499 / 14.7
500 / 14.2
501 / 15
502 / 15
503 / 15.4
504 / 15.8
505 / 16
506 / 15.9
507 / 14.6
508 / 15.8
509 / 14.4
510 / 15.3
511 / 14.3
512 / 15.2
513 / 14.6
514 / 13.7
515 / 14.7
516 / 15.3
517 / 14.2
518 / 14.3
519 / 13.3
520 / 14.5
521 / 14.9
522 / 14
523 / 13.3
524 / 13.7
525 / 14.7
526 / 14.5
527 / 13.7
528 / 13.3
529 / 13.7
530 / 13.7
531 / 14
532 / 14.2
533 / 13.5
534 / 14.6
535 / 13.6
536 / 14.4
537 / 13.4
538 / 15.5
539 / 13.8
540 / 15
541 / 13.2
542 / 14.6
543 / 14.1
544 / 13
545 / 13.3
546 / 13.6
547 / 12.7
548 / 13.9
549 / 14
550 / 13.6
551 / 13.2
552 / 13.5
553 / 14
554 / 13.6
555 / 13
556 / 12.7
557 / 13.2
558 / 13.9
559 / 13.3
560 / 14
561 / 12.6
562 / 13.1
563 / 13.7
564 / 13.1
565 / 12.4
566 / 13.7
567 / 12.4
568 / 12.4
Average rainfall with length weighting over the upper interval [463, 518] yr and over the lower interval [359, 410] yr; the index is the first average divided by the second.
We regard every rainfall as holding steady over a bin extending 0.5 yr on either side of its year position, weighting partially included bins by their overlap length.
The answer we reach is 1.1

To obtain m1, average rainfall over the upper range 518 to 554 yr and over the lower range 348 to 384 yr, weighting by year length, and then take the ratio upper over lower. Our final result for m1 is 1.33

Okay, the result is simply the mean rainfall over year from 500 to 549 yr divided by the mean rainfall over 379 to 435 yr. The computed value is 1.5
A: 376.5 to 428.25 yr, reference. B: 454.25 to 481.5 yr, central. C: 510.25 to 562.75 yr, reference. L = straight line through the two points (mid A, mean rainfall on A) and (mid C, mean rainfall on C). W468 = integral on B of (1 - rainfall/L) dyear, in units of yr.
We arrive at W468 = 4.2 yr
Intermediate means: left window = 9.25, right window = 13.9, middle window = 9.67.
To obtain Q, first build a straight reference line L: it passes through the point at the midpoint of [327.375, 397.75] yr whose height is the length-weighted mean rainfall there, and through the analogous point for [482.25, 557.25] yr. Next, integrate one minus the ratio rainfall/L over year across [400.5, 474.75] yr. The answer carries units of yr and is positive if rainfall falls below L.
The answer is 9.7 yr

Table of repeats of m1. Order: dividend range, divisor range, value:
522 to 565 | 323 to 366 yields 1.39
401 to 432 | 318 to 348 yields 0.94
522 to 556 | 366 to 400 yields 1.37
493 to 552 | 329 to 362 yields 1.42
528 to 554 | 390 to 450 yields 1.45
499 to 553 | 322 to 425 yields 1.48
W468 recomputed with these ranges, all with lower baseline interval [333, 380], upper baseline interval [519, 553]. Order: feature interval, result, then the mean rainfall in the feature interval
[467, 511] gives 8.6 yr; 10.4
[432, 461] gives 1.9 yr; 11.2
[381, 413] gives 4.9 yr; 9.27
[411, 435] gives 5.1 yr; 9.08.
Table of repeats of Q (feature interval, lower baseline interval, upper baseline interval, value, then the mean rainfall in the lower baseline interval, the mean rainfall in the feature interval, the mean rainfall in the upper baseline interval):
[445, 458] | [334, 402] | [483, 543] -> 0.2 yr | 10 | 11.7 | 13.1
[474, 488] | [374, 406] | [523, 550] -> 6.6 yr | 9.78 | 6.51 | 13.9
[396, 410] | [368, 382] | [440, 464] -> 2.6 yr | 10.6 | 8.92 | 11.5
